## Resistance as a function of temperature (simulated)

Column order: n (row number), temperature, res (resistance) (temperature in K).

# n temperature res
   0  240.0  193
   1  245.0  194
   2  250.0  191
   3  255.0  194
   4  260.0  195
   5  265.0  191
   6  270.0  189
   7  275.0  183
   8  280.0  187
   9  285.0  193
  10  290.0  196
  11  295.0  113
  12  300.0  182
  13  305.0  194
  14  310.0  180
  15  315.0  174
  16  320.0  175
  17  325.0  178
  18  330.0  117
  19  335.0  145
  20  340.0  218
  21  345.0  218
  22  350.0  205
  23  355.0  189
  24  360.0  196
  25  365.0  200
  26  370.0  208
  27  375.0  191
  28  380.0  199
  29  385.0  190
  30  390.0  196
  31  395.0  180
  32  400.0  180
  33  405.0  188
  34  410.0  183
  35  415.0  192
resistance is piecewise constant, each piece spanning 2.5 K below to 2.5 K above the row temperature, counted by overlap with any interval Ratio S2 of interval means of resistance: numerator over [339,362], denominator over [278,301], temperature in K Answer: 1.18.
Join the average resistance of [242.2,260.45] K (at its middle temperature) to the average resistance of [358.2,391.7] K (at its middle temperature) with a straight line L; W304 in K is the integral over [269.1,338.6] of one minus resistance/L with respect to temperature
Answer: 8.1 K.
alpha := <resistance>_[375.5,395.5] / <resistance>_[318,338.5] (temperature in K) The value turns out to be 1.2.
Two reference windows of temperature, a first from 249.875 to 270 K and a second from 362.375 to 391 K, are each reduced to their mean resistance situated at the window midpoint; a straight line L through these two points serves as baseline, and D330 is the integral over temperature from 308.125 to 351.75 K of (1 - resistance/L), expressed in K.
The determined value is 3.8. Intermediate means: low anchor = 192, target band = 178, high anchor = 197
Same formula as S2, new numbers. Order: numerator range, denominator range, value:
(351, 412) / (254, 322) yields 1.06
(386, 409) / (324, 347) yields 1.07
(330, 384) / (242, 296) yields 1.04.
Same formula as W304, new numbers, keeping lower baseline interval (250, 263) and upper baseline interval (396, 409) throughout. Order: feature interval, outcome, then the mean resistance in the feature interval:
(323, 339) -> 3.1 K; 152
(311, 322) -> 0.8 K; 175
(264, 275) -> 0.3 K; 188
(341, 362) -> -1.8 K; 203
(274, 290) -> 0.2 K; 189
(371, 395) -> -1.1 K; 193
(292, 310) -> 2.3 K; 166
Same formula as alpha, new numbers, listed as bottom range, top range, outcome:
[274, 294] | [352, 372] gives 1.07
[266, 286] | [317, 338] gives 0.83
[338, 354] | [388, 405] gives 0.88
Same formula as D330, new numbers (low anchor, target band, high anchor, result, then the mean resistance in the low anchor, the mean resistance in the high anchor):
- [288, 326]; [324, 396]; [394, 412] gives -4.12 K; 174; 183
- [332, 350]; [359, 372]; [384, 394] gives -0.64 K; 193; 192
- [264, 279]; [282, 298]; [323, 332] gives 0.57 K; 187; 148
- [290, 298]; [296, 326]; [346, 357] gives -3.28 K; 143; 200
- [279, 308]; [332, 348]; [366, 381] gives -0.11 K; 177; 199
